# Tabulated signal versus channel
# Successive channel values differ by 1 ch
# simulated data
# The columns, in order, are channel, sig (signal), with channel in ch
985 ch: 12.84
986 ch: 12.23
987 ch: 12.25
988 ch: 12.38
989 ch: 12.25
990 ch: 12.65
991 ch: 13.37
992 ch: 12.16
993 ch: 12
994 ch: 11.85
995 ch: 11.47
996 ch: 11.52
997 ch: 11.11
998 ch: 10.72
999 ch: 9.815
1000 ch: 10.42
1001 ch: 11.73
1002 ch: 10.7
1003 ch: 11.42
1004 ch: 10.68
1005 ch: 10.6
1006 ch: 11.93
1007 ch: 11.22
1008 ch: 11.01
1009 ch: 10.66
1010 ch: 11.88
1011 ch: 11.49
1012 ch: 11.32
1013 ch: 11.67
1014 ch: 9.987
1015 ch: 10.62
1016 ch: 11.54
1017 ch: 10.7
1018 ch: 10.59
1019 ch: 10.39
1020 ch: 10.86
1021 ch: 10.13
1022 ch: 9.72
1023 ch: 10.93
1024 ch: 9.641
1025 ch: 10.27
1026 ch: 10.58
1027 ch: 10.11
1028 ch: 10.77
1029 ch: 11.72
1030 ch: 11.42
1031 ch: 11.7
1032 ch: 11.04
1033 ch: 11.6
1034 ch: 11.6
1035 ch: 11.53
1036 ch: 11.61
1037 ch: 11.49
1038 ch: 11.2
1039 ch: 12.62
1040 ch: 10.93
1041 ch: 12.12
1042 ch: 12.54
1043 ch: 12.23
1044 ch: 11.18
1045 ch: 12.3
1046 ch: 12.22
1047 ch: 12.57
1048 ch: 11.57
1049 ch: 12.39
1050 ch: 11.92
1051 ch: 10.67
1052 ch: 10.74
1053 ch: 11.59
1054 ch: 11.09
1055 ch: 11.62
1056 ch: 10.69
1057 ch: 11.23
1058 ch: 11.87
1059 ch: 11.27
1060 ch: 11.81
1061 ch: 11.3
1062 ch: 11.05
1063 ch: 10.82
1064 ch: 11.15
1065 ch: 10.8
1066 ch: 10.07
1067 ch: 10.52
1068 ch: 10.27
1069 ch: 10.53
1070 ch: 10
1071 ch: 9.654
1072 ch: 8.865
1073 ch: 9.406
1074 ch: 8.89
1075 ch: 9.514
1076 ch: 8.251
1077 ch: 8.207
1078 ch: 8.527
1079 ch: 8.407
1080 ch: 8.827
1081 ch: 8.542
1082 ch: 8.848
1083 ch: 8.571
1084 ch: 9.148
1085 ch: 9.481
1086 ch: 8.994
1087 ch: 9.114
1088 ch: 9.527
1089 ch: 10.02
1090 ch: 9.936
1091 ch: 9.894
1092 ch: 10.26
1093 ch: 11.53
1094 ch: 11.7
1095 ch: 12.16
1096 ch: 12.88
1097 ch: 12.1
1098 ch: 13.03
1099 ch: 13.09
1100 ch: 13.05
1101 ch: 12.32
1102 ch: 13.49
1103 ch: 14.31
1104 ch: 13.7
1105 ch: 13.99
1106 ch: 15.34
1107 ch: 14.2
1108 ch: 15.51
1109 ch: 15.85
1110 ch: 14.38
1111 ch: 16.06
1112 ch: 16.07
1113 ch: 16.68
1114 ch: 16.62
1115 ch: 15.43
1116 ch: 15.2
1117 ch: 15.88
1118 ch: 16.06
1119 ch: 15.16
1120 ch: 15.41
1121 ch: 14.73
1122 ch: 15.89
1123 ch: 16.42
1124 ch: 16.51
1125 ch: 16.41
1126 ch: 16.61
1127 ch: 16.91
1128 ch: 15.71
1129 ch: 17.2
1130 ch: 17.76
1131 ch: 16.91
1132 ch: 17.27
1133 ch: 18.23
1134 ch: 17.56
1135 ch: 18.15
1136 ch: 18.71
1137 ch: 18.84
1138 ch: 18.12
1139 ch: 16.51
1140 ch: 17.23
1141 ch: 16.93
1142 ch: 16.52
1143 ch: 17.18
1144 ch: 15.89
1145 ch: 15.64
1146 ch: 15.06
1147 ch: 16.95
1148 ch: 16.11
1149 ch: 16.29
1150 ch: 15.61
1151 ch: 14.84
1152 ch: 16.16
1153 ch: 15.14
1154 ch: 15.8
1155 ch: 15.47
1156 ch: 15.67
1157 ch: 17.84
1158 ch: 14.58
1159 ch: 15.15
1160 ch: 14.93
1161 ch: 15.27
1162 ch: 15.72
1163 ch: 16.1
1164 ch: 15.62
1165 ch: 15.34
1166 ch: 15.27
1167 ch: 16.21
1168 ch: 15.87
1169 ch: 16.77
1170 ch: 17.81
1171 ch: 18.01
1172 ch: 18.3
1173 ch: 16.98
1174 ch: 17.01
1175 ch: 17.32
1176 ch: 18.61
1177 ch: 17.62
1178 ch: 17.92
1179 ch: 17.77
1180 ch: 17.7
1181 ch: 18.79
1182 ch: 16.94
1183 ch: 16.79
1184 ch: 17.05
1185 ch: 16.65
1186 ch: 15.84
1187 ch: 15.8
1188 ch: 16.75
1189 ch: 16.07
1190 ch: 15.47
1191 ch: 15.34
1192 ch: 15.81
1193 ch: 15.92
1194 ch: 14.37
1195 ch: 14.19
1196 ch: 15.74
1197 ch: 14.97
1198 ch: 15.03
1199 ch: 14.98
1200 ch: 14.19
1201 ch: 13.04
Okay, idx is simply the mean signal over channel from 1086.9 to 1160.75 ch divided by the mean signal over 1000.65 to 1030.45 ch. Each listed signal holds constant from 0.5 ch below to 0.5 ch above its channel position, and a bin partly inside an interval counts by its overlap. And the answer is 1.39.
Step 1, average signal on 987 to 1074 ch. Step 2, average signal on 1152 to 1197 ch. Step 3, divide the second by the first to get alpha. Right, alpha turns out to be 1.46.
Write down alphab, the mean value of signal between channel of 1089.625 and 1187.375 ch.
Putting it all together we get 15.8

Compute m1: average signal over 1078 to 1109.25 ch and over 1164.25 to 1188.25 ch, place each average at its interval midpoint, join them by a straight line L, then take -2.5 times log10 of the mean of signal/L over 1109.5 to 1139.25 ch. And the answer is -0.220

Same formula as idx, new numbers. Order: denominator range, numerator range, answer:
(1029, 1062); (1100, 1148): 1.39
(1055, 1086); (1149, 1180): 1.65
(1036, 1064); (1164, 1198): 1.43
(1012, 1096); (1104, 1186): 1.54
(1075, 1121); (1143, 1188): 1.33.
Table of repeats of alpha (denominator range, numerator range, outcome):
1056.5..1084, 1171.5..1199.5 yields 1.67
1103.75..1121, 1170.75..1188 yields 1.13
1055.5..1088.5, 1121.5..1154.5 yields 1.70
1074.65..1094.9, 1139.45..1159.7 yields 1.70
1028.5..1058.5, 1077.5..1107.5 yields 0.96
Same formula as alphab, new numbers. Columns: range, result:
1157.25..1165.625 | 15.4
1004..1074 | 11.1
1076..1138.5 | 13.8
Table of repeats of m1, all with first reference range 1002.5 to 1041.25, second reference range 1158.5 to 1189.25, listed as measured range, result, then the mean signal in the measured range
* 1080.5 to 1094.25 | 0.365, 9.65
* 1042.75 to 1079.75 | 0.170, 10.7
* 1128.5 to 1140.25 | -0.163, 17.7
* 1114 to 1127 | -0.082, 15.9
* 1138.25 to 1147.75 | -0.062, 16.5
